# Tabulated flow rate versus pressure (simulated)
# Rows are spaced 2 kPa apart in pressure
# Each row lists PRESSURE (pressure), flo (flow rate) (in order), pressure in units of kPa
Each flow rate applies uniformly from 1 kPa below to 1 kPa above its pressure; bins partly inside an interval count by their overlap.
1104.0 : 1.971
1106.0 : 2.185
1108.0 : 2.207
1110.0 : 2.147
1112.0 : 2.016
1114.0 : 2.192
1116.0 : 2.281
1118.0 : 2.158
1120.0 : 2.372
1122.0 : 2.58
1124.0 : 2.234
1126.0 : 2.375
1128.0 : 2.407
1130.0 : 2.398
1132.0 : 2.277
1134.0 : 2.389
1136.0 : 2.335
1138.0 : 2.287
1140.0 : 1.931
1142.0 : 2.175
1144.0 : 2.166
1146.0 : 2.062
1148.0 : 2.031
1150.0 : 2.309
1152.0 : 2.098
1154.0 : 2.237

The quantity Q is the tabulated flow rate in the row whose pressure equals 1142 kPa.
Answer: 2.175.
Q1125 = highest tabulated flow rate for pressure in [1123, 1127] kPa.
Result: 2.375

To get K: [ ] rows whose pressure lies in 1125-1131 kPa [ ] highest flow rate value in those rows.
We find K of 2.407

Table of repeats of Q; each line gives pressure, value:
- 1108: 2.207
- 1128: 2.407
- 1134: 2.389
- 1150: 2.309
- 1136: 2.335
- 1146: 2.062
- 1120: 2.372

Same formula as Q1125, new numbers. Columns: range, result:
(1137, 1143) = 2.287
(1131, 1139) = 2.389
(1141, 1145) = 2.175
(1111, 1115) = 2.192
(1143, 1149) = 2.166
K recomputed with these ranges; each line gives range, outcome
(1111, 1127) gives 2.58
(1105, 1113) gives 2.207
